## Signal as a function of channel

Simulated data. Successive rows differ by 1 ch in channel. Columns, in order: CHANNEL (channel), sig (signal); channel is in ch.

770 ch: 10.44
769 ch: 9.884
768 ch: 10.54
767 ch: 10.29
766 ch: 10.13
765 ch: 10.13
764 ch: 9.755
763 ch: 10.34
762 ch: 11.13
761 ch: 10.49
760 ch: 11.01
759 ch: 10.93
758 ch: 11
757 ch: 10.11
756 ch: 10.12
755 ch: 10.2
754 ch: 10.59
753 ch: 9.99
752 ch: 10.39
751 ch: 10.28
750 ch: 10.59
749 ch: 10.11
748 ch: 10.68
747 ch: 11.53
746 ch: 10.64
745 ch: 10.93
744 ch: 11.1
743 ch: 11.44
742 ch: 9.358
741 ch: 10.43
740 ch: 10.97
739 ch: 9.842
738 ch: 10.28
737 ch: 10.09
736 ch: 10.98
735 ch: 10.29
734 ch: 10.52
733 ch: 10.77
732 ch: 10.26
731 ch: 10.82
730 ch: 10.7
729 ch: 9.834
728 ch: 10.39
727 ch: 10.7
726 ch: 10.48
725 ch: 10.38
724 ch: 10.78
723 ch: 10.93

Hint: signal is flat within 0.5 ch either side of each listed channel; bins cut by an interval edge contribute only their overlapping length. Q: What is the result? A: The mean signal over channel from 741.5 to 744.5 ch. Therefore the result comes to 10.6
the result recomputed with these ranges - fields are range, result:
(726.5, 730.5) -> 10.4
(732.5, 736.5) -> 10.6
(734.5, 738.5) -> 10.4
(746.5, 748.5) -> 11.1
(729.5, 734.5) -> 10.6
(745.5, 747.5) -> 11.1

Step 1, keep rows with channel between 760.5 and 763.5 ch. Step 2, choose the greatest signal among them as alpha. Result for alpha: 11.13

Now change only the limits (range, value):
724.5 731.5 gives 10.82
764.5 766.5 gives 10.13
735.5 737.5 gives 10.98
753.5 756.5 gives 10.59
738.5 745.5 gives 11.44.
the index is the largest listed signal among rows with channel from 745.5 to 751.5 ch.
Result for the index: 11.53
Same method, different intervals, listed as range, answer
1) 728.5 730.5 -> 10.7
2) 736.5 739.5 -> 10.28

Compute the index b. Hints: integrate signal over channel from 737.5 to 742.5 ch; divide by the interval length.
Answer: 10.2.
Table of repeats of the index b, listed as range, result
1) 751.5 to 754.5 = 10.3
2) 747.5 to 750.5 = 10.5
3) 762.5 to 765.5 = 10.1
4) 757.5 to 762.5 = 10.9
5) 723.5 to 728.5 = 10.5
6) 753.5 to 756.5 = 10.3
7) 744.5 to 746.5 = 10.8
